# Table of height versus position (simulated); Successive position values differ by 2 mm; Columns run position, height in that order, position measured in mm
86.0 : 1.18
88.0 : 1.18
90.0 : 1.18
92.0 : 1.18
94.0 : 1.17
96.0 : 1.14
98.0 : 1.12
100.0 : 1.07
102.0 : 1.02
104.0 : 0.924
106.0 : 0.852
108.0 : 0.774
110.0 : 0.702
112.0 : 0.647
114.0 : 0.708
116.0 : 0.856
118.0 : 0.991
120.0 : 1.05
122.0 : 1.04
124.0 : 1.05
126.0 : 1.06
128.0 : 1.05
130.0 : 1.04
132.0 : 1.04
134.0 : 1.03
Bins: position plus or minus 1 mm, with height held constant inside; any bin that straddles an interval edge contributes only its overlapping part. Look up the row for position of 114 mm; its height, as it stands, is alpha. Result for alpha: 0.708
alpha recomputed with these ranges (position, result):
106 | 0.852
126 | 1.06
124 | 1.05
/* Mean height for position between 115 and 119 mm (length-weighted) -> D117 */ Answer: 0.923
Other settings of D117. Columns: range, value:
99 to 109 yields 0.928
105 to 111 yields 0.776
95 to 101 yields 1.11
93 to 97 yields 1.15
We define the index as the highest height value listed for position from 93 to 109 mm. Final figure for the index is 1.17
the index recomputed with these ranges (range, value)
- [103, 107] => 0.924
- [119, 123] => 1.05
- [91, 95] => 1.18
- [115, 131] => 1.06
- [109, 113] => 0.702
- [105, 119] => 0.991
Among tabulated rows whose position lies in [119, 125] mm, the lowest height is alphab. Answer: 1.04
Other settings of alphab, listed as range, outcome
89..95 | 1.17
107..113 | 0.647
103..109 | 0.774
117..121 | 0.991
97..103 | 1.02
